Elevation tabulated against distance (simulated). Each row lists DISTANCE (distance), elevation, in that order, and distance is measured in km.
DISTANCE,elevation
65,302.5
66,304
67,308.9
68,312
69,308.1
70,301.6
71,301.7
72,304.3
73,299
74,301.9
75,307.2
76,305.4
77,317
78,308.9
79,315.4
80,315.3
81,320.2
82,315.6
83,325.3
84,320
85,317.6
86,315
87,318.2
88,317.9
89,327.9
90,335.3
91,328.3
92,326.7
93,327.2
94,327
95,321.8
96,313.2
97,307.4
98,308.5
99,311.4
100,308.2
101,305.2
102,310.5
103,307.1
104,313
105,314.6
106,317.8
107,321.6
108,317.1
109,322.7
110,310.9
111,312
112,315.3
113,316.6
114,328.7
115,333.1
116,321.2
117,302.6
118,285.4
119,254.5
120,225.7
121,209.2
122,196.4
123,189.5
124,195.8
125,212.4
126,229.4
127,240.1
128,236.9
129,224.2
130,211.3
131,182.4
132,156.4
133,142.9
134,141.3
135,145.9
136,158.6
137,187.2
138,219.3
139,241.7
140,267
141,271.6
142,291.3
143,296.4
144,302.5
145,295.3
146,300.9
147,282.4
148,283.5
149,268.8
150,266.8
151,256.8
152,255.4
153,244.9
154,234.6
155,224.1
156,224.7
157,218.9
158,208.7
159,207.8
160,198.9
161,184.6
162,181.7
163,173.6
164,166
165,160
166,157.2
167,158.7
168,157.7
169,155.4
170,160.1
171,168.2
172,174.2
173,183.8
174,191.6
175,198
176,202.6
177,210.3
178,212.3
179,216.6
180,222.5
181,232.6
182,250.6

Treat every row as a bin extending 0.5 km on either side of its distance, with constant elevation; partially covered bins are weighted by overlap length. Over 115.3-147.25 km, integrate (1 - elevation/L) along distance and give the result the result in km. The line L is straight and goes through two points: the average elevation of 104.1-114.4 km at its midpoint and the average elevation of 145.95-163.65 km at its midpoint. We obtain 4.93 km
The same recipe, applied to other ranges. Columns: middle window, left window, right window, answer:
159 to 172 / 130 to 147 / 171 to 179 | 2.1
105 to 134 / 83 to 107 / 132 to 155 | 2.5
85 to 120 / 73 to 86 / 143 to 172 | -3.5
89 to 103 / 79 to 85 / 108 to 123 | -0.6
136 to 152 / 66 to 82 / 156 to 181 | -3.4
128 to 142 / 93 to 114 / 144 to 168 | 3.2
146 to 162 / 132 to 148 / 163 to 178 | -2.2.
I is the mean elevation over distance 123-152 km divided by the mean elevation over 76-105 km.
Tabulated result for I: 0.7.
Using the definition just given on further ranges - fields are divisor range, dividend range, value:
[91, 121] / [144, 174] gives 0.69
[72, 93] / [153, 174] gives 0.59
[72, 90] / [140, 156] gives 0.86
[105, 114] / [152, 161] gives 0.69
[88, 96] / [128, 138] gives 0.55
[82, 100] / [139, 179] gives 0.69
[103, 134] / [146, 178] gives 0.79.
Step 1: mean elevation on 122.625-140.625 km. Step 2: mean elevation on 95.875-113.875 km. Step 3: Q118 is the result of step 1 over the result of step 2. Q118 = 0.64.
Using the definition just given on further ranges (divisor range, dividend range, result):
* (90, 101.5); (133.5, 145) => 0.73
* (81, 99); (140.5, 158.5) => 0.82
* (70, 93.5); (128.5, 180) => 0.67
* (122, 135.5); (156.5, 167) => 0.96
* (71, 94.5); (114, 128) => 0.78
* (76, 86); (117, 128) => 0.72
